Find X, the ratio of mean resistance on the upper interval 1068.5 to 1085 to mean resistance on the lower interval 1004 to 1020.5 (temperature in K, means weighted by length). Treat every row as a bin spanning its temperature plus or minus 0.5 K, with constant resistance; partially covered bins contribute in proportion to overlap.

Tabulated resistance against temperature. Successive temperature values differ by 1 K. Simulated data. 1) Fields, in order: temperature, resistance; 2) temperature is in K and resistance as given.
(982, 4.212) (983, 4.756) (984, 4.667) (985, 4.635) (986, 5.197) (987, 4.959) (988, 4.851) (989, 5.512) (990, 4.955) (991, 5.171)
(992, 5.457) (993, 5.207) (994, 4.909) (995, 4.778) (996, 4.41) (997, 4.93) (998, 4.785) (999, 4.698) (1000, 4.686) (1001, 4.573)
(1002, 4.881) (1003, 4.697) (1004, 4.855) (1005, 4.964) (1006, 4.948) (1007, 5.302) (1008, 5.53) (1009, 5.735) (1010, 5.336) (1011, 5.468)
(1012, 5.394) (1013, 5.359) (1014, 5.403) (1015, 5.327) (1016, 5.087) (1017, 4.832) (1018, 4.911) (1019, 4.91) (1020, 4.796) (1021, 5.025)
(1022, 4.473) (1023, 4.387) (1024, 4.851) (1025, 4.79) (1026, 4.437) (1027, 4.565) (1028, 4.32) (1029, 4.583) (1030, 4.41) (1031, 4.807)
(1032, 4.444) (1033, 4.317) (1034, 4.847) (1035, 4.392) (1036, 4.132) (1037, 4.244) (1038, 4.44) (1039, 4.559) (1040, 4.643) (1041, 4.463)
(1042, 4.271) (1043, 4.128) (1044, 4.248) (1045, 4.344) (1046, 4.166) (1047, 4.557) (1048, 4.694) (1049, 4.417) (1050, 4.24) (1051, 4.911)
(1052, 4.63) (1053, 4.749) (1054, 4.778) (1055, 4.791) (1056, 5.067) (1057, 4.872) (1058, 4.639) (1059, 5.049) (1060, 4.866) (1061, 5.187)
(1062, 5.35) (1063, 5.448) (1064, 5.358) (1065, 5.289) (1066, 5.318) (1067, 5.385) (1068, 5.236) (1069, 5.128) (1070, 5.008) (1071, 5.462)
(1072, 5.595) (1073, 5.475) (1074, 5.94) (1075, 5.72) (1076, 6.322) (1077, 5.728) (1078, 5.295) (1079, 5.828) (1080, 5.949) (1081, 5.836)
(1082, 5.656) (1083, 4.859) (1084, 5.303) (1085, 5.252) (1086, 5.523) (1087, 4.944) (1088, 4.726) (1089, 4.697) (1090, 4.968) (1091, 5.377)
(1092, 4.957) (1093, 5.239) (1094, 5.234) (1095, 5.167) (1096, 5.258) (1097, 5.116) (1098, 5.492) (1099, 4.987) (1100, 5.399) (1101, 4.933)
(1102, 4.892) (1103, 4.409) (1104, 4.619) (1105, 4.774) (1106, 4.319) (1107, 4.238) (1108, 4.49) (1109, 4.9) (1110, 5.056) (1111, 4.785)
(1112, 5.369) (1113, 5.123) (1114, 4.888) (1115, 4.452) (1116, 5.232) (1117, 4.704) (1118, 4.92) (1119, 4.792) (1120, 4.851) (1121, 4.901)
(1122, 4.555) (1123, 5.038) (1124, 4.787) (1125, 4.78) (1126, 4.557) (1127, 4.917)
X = 1.1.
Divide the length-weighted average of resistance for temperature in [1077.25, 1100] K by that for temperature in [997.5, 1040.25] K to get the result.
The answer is 1.1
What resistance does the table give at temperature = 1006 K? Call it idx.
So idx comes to 4.948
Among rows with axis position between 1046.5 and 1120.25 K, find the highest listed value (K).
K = 6.322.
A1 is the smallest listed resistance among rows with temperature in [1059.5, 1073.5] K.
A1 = 4.866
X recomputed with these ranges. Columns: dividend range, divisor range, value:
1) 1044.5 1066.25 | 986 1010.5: 0.97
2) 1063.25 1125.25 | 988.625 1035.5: 1.05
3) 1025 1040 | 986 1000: 0.90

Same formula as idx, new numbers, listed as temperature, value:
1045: 4.344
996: 4.41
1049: 4.417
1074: 5.94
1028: 4.32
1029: 4.583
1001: 4.573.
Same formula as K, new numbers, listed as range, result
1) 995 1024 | 5.735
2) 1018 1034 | 5.025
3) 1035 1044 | 4.643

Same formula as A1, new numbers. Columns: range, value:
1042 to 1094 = 4.128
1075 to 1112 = 4.238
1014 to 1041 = 4.132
